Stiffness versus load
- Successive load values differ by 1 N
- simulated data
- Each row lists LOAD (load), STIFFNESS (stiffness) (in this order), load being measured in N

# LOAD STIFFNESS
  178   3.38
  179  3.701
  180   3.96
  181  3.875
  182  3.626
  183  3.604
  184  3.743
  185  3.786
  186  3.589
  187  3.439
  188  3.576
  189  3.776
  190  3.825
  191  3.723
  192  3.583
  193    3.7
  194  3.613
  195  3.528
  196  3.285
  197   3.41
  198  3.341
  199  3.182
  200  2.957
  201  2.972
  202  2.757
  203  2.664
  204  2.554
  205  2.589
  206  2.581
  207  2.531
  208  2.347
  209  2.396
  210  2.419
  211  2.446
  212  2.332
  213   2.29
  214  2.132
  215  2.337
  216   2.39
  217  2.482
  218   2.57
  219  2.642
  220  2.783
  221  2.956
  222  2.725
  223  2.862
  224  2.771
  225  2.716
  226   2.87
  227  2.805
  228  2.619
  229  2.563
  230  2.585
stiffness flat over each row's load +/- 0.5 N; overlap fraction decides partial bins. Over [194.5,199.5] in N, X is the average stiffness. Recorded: 3.35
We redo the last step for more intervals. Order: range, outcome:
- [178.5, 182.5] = 3.79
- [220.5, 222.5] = 2.84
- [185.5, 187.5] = 3.51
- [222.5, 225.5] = 2.78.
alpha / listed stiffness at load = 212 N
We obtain 2.332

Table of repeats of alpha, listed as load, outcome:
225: 2.716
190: 3.825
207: 2.531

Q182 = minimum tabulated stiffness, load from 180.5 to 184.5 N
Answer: 3.604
